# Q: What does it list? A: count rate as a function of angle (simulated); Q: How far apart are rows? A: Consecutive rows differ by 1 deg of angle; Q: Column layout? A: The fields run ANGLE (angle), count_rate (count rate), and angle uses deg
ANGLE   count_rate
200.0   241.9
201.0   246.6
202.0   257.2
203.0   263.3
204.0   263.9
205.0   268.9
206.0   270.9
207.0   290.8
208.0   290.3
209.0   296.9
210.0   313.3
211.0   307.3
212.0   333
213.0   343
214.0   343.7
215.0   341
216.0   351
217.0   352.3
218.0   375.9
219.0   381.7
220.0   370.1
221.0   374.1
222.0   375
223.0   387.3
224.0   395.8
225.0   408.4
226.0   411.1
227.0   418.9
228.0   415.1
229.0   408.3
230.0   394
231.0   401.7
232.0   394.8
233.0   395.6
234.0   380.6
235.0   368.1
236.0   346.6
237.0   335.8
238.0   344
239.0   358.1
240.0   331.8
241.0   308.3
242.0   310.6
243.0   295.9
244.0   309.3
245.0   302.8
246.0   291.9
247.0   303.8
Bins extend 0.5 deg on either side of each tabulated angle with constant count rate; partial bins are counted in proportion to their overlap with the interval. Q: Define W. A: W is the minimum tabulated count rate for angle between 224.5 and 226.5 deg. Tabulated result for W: 408.4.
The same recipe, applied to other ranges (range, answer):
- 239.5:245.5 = 295.9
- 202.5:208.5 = 263.3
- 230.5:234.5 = 380.6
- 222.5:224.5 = 387.3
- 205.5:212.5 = 270.9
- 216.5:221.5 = 352.3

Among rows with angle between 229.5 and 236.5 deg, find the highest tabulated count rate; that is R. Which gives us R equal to 401.7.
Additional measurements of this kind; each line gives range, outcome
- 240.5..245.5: 310.6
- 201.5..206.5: 270.9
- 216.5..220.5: 381.7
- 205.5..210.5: 313.3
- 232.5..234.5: 395.6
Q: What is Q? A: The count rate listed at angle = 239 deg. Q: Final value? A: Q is 358.1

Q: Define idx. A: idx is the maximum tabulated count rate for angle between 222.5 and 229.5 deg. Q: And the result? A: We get 418.9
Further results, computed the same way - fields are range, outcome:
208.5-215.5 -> 343.7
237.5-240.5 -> 358.1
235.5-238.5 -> 346.6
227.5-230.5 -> 415.1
